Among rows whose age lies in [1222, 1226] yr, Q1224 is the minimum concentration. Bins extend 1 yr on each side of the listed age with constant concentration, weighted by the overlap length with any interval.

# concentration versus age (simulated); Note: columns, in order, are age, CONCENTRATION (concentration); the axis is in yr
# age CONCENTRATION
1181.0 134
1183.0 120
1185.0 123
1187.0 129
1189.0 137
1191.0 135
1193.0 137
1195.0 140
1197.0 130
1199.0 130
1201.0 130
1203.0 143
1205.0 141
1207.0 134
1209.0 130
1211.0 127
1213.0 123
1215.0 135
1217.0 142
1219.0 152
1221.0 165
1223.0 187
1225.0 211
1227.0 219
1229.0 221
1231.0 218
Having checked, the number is 187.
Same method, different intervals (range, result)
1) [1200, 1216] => 123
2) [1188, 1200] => 130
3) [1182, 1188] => 120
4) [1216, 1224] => 142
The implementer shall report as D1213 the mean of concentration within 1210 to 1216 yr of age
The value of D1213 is 128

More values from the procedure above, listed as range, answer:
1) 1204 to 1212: 133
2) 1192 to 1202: 133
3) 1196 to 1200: 130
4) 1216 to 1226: 171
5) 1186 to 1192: 134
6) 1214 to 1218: 138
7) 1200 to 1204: 136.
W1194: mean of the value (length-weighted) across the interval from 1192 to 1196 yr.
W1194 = 138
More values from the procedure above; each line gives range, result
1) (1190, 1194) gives 136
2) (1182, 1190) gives 127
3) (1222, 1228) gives 206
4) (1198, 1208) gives 136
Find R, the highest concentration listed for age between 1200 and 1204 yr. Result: 143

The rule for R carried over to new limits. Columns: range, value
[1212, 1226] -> 211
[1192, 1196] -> 140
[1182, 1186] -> 123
